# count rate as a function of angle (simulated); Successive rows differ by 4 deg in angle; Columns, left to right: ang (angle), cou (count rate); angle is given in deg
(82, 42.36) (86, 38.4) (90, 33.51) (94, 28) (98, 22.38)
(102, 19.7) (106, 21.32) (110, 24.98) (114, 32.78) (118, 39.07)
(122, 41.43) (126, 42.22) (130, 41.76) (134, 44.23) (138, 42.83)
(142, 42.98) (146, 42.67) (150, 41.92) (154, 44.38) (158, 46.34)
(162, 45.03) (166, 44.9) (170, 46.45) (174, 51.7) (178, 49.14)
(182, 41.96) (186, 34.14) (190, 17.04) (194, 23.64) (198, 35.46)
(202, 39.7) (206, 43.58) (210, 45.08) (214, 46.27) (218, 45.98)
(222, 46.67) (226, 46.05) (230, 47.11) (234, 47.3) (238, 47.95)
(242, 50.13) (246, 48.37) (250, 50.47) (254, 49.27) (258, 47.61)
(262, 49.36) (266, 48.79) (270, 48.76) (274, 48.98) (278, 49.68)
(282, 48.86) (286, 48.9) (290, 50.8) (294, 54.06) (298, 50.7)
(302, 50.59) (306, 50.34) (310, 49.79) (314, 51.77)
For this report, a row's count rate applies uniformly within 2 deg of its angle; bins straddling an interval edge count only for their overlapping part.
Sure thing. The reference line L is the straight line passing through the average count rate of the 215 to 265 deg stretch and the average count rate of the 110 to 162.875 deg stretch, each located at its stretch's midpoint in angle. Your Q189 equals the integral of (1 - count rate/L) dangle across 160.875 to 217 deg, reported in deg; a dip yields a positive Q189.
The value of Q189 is 5.5 deg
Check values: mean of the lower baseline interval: 41.4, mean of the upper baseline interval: 48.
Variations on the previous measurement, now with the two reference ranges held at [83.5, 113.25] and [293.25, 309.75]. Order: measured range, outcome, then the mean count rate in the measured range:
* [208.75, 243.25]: -3.8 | 46.9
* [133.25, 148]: -4.9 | 43.1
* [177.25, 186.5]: -1.2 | 42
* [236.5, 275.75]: -2.8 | 49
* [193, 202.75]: 1.5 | 33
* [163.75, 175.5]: -3.9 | 47.5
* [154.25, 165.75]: -3.6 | 45.4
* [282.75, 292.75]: -0.1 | 50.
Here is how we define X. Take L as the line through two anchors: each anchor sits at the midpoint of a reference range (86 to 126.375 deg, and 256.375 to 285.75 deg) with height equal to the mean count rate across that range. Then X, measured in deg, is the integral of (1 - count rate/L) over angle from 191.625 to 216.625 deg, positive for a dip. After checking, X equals 1.7 deg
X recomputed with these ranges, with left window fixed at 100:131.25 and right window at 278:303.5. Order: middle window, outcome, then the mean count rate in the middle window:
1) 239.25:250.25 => -0.8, 49.4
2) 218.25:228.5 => -0.6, 46.3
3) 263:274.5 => -0.1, 48.9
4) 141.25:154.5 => -2.5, 42.8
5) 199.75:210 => -0.1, 42.2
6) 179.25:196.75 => 4.2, 30.3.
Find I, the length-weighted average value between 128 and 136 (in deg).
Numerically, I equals 43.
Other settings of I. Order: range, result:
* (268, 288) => 49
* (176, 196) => 33.2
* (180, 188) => 38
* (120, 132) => 41.8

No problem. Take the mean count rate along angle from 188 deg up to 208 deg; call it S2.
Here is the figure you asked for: 31.9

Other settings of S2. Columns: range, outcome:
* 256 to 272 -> 48.6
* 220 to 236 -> 46.8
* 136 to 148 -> 42.8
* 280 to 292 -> 49.5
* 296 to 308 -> 50.5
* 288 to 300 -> 51.9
